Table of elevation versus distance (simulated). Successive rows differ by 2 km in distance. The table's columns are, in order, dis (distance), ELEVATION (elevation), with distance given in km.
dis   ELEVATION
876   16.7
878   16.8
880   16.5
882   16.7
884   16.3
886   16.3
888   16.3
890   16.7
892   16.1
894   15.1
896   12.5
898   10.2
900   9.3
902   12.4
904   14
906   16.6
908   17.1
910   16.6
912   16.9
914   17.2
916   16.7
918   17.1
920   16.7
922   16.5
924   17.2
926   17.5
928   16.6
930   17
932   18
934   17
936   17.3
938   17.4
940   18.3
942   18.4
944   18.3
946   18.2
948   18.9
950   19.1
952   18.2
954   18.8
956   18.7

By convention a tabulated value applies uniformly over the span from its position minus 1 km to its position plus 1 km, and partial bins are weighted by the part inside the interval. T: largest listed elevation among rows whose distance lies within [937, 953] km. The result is 19.1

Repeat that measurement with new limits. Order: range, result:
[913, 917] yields 17.2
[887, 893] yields 16.7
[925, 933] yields 18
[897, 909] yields 17.1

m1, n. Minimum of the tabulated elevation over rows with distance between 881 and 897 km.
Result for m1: 12.5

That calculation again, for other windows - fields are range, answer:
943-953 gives 18.2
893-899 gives 10.2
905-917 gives 16.6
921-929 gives 16.5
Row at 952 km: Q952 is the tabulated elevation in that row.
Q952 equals 18.2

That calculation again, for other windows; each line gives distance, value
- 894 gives 15.1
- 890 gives 16.7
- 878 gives 16.8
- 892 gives 16.1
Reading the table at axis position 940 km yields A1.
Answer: 18.3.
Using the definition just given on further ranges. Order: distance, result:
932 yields 18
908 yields 17.1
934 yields 17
